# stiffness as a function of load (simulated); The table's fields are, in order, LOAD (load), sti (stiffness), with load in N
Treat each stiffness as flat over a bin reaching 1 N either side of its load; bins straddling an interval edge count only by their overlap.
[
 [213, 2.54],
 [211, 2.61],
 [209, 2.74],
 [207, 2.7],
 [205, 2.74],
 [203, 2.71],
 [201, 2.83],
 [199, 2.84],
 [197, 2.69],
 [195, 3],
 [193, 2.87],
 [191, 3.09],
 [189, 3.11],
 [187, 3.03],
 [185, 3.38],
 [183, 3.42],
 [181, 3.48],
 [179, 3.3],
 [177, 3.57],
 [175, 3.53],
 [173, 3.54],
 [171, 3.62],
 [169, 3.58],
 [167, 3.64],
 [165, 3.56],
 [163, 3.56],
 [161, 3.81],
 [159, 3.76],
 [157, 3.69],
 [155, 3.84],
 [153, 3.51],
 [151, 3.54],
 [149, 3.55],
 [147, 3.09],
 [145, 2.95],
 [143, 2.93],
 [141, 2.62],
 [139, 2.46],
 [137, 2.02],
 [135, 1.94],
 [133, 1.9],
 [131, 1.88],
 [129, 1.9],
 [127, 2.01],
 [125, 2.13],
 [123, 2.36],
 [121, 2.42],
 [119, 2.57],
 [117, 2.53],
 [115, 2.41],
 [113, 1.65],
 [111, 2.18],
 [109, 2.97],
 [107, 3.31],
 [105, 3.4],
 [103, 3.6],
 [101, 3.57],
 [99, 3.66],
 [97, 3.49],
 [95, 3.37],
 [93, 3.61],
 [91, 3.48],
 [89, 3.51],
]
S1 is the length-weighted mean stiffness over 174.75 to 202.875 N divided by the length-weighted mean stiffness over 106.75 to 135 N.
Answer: 1.4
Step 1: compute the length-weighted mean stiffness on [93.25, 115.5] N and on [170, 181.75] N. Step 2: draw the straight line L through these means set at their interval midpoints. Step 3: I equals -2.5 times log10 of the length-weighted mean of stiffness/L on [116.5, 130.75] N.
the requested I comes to 0.38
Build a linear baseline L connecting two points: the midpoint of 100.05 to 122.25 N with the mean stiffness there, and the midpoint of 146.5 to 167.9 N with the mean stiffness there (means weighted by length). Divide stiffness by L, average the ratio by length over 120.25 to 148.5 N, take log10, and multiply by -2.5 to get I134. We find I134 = 0.34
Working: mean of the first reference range 2.78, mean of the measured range 2.35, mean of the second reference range 3.61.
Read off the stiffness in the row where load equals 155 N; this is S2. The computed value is 3.84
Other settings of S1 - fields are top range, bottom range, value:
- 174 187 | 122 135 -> 1.69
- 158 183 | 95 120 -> 1.21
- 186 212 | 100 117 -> 0.99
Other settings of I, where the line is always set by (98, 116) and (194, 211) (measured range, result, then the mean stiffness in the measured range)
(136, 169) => -0.148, 3.29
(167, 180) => -0.240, 3.53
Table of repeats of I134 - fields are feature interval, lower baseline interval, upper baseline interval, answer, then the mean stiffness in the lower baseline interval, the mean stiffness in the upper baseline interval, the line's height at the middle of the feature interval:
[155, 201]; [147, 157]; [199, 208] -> -0.07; 3.57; 2.76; 3.16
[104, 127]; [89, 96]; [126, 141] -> 0.07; 3.49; 2.06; 2.69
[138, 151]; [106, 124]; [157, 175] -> 0.06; 2.49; 3.63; 3.15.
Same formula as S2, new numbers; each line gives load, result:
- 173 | 3.54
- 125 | 2.13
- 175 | 3.53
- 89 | 3.51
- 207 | 2.7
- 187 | 3.03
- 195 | 3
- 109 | 2.97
